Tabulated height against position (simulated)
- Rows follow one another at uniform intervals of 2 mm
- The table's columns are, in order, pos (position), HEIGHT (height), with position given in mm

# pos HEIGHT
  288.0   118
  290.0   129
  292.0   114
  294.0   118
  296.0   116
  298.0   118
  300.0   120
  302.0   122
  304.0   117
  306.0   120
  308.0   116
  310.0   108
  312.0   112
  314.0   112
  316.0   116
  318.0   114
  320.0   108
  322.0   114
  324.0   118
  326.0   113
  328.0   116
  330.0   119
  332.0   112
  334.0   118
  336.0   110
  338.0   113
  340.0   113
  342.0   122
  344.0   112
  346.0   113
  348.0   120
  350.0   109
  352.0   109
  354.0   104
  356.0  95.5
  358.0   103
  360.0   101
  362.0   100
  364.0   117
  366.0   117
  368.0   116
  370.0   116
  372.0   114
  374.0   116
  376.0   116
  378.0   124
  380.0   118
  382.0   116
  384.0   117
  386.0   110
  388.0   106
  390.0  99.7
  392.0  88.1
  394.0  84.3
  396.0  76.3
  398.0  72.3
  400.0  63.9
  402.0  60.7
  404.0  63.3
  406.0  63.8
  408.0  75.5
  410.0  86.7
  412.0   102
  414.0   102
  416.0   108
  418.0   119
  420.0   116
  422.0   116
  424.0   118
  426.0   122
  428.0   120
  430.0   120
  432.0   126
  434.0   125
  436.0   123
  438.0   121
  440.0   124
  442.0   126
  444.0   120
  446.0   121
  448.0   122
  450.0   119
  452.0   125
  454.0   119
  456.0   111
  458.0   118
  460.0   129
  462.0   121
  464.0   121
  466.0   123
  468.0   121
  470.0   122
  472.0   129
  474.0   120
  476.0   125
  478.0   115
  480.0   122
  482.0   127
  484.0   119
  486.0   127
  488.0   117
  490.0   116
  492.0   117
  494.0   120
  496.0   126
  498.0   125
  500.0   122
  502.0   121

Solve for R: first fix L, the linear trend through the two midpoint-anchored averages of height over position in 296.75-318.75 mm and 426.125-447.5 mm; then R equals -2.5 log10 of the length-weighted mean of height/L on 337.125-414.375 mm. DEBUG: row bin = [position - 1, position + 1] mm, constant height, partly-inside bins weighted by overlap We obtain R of 0.18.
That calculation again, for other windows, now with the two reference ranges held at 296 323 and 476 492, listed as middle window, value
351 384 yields 0.05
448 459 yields 0.01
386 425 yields 0.28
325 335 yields 0.00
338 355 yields 0.03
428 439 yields -0.03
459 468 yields -0.03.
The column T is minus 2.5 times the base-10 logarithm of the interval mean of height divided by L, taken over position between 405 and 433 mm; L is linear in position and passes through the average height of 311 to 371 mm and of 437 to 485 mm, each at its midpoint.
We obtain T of 0.112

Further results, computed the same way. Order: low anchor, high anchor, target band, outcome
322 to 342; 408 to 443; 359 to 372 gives 0.035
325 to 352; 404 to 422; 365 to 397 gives -0.045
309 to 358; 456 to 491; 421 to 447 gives -0.025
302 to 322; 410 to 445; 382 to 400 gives 0.233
